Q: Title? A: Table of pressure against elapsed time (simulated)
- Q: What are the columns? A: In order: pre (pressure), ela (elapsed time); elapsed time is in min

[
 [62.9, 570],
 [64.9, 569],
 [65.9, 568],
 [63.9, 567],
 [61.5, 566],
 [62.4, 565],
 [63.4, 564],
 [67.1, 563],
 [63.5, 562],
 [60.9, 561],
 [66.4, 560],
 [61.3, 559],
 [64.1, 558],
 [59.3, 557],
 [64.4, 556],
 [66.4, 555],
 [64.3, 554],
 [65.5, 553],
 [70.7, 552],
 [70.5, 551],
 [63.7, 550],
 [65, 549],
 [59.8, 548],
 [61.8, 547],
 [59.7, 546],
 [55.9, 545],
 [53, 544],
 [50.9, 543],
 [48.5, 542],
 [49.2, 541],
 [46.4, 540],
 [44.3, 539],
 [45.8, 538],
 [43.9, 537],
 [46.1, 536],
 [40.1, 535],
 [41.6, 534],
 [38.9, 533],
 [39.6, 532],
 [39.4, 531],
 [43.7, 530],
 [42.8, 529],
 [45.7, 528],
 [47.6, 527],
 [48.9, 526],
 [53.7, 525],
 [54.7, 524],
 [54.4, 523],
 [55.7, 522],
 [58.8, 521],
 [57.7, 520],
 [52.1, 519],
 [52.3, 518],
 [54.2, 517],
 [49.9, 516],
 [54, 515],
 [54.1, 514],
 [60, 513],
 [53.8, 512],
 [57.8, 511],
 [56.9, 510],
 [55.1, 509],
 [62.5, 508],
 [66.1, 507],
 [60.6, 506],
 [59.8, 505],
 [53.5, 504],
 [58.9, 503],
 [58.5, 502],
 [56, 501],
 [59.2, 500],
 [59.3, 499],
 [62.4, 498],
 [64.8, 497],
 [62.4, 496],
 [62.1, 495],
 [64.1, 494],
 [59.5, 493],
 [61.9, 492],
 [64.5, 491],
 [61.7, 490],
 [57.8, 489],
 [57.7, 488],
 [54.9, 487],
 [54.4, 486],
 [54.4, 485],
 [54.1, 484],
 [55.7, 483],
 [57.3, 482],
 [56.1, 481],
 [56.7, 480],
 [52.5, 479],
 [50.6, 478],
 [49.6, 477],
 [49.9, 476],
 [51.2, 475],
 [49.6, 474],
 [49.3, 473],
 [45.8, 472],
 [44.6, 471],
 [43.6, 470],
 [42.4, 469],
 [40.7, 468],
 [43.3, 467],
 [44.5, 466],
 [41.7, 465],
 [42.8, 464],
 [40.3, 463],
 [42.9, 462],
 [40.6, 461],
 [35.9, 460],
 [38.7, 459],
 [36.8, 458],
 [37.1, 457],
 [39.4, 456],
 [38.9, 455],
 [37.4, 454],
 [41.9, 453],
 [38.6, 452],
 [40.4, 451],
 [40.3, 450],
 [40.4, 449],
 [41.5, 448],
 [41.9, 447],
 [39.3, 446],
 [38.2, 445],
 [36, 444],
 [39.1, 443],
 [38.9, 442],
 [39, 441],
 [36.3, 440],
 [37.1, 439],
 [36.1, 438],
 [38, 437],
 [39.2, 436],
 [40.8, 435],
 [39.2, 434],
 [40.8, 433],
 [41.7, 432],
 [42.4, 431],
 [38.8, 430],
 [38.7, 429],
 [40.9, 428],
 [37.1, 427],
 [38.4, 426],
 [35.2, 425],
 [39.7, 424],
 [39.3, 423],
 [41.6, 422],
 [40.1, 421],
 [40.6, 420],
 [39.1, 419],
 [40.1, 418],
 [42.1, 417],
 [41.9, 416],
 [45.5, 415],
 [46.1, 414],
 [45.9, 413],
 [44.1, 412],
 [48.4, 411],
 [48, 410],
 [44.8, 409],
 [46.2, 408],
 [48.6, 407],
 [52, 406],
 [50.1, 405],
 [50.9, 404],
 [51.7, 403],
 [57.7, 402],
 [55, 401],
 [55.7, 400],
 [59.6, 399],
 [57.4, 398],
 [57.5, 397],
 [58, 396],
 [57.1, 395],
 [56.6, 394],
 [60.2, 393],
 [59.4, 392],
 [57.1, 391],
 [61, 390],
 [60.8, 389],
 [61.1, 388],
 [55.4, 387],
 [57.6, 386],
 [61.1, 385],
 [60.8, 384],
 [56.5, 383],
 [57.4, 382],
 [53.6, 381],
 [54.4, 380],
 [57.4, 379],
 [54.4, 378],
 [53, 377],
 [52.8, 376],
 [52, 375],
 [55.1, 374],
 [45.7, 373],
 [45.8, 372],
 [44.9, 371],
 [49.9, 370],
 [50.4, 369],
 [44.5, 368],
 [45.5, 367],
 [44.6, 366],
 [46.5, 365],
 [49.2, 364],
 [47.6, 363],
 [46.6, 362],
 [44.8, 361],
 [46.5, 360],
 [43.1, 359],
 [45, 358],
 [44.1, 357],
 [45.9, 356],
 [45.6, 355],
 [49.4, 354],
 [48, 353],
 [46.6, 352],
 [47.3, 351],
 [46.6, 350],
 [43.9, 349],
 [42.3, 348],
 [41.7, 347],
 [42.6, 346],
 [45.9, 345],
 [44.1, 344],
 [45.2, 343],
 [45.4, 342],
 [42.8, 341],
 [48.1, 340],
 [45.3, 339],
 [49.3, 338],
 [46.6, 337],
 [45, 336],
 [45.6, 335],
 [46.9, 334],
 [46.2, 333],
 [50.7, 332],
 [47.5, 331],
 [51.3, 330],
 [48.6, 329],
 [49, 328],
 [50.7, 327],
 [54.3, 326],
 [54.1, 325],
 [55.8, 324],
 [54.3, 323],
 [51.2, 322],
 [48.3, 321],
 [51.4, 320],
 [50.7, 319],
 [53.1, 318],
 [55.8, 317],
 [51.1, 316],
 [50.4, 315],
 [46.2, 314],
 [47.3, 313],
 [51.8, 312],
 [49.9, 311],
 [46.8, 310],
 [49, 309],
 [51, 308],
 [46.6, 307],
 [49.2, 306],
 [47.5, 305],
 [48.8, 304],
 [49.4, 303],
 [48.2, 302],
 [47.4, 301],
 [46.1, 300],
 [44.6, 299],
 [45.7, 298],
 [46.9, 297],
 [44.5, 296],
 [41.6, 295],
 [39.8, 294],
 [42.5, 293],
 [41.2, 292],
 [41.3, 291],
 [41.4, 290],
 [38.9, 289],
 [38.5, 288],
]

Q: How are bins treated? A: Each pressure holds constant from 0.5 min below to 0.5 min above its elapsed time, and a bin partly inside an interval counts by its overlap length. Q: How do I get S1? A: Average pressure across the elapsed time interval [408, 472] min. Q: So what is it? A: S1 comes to 40.6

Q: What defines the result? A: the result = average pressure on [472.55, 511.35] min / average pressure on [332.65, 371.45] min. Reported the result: 1.25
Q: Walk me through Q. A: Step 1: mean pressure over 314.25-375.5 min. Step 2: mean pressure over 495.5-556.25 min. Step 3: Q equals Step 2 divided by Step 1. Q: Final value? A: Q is 1.15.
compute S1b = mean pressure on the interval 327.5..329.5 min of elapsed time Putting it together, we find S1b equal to 48.8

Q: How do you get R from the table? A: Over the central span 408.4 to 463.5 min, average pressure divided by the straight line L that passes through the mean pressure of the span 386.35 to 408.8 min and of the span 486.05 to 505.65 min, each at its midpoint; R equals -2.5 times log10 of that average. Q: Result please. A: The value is 0.38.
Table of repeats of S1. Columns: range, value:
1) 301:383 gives 48.6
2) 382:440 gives 48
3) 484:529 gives 57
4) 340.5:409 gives 50.9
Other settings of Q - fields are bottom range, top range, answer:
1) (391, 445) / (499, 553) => 1.19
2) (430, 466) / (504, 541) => 1.29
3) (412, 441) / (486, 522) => 1.45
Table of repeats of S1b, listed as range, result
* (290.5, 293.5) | 41.7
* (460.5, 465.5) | 41.7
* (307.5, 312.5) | 49.7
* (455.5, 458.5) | 37.8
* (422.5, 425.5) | 38.1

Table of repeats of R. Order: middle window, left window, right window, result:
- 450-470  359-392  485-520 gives 0.36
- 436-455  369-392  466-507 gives 0.38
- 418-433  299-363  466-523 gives 0.30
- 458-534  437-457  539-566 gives -0.08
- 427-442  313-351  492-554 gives 0.30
